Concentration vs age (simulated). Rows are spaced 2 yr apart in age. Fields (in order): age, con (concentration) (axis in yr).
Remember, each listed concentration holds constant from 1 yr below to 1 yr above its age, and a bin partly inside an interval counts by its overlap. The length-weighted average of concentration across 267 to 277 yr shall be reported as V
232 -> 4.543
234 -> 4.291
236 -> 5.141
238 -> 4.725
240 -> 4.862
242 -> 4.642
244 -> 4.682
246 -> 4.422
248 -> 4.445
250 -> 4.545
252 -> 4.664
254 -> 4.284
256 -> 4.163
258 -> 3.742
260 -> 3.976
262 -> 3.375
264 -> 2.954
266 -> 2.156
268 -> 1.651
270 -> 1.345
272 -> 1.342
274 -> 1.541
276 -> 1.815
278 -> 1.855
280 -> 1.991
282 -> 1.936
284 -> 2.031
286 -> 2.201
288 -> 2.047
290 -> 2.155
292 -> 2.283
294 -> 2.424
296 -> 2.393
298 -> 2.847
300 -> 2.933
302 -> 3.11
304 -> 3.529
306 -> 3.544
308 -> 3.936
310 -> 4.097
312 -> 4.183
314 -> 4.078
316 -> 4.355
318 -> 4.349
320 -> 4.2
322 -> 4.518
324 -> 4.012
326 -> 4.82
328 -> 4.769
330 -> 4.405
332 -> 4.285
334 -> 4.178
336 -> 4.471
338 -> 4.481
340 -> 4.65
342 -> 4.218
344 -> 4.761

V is 1.54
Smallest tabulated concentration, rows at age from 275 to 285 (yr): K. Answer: 1.815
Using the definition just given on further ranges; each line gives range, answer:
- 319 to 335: 4.012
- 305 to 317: 3.544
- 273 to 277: 1.541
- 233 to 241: 4.291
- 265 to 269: 1.651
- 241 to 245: 4.642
